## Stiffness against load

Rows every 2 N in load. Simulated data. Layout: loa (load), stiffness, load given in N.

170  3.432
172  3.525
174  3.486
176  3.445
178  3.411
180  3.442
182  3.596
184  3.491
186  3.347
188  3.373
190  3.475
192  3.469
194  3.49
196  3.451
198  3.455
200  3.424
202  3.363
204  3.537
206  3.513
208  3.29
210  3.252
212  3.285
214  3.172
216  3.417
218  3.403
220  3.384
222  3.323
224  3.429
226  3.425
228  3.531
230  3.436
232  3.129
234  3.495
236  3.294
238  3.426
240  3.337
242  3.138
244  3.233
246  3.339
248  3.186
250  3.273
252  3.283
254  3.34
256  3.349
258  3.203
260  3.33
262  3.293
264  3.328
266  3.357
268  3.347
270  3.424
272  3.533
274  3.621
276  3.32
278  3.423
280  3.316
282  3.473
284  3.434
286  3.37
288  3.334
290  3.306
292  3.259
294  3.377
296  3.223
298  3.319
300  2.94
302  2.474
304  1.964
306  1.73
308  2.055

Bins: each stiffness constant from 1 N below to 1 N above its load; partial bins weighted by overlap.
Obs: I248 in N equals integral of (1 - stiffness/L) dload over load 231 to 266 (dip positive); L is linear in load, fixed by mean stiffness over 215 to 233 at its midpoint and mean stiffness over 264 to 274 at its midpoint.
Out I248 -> 1.2 N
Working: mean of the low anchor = 3.39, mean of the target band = 3.29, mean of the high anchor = 3.43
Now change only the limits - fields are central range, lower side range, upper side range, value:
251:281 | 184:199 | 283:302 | -0.64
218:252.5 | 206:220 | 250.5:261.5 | -0.25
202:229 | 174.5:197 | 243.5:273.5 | 0.17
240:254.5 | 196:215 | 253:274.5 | 0.48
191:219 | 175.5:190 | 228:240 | 0.15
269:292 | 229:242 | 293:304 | -2.51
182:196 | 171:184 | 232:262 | 0.00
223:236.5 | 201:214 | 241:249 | -0.48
